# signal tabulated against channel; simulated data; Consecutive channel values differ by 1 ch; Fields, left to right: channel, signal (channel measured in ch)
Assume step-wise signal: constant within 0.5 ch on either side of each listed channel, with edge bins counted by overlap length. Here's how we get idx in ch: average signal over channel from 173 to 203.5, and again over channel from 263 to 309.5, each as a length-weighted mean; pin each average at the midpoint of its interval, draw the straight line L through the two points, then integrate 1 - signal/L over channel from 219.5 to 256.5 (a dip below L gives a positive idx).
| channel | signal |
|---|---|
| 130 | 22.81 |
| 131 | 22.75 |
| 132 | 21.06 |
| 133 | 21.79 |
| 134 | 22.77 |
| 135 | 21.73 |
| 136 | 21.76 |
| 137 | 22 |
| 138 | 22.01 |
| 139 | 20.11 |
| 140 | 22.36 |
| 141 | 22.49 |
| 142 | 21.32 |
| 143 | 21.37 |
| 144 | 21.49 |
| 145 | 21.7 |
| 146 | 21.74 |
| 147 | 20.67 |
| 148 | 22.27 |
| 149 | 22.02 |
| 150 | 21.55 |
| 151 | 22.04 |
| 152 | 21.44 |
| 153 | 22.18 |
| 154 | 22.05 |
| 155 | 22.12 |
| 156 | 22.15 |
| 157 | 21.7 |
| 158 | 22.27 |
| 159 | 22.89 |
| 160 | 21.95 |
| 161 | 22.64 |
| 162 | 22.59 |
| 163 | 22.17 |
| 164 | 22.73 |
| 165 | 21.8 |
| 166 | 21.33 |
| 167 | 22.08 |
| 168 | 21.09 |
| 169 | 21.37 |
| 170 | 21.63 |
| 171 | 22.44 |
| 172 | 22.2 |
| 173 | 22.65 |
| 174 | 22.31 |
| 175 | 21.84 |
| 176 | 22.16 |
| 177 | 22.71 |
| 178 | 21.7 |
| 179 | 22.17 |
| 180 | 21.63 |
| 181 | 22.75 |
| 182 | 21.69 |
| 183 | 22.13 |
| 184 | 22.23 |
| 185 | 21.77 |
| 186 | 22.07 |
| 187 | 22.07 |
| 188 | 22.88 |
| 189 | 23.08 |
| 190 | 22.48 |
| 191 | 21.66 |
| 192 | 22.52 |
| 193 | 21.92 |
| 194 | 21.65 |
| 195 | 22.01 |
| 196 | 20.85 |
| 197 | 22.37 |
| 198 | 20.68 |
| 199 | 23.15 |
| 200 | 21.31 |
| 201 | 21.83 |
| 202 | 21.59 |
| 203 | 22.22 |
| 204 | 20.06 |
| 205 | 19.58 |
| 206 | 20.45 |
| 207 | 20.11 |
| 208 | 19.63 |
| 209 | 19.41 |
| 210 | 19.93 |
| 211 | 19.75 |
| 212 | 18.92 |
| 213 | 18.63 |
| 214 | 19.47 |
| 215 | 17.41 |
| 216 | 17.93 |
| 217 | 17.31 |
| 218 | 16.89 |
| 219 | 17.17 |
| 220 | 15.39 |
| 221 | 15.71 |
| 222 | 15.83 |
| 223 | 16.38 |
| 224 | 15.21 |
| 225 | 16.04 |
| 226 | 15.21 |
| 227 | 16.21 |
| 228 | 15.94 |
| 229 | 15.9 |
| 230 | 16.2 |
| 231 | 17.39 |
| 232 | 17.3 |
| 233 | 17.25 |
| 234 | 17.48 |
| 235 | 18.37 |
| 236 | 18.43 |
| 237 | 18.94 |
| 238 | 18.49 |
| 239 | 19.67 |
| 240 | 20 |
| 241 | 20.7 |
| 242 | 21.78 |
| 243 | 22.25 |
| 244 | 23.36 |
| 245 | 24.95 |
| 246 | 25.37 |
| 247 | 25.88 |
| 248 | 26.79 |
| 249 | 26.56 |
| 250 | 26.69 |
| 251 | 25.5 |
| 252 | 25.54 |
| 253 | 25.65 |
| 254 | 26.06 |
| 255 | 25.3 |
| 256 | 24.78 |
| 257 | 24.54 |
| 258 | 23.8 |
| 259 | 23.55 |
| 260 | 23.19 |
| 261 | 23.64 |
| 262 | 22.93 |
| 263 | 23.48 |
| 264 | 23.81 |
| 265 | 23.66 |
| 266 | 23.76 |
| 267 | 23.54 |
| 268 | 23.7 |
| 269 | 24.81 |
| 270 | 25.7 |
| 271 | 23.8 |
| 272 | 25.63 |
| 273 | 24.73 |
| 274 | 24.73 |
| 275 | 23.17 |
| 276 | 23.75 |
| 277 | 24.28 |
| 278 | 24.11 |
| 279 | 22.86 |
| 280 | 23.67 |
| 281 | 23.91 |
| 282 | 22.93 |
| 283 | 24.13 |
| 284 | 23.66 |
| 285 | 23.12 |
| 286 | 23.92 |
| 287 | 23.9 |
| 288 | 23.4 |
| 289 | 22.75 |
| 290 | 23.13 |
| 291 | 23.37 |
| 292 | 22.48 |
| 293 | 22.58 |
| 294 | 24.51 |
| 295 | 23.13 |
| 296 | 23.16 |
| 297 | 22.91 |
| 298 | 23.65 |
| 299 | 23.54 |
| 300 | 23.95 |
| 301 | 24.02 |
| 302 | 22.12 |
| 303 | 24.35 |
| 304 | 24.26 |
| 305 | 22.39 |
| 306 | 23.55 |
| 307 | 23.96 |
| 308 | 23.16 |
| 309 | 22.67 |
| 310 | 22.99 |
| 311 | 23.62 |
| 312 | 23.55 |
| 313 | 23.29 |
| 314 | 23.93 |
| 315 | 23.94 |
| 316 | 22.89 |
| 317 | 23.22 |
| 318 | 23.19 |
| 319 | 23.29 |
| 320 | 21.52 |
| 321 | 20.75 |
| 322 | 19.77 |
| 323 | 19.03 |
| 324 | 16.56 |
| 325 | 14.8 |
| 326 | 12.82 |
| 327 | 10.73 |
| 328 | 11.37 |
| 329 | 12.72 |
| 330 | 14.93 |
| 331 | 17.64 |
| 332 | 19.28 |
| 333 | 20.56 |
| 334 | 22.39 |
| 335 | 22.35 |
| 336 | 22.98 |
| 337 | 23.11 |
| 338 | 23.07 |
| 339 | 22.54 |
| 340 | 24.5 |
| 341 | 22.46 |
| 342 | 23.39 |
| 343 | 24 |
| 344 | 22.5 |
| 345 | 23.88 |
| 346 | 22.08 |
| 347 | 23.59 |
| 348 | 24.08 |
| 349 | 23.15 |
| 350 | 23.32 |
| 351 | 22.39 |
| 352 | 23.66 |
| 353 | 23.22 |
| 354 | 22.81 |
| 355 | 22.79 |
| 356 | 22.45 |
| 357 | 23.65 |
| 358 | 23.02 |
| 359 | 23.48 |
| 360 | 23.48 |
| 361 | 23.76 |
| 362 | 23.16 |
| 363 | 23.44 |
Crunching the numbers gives 4.1 ch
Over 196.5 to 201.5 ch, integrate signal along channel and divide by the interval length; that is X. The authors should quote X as 21.9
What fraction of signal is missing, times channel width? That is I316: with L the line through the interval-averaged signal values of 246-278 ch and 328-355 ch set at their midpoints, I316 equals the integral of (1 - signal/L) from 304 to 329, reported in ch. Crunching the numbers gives 2.3 ch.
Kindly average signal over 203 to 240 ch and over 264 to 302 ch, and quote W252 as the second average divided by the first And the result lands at 1.33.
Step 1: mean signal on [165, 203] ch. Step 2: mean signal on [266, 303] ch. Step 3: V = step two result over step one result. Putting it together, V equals 1.1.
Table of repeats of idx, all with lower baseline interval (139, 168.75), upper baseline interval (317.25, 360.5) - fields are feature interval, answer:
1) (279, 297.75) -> -1.85 ch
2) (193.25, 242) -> 6.41 ch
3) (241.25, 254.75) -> -2.25 ch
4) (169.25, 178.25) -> -0.15 ch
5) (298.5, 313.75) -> -1.63 ch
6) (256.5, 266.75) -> -1.08 ch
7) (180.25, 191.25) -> -0.26 ch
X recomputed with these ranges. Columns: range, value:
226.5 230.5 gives 16.1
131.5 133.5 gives 21.4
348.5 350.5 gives 23.2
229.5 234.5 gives 17.1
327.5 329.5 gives 12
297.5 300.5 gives 23.7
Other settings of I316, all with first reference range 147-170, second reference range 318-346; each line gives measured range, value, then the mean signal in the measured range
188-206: -0.2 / 21.7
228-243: 1.8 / 18.5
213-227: 3.0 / 16.7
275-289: -2.2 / 23.6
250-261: -2.1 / 24.8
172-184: -0.2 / 22.2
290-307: -2.6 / 23.4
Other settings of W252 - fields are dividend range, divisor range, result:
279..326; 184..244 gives 1.17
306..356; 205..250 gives 1.12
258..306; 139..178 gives 1.08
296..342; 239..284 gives 0.88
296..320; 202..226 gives 1.28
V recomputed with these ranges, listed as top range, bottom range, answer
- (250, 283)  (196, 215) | 1.19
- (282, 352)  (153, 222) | 1.04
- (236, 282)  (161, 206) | 1.08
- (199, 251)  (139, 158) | 0.90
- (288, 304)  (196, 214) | 1.14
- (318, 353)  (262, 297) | 0.87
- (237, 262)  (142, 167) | 1.08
